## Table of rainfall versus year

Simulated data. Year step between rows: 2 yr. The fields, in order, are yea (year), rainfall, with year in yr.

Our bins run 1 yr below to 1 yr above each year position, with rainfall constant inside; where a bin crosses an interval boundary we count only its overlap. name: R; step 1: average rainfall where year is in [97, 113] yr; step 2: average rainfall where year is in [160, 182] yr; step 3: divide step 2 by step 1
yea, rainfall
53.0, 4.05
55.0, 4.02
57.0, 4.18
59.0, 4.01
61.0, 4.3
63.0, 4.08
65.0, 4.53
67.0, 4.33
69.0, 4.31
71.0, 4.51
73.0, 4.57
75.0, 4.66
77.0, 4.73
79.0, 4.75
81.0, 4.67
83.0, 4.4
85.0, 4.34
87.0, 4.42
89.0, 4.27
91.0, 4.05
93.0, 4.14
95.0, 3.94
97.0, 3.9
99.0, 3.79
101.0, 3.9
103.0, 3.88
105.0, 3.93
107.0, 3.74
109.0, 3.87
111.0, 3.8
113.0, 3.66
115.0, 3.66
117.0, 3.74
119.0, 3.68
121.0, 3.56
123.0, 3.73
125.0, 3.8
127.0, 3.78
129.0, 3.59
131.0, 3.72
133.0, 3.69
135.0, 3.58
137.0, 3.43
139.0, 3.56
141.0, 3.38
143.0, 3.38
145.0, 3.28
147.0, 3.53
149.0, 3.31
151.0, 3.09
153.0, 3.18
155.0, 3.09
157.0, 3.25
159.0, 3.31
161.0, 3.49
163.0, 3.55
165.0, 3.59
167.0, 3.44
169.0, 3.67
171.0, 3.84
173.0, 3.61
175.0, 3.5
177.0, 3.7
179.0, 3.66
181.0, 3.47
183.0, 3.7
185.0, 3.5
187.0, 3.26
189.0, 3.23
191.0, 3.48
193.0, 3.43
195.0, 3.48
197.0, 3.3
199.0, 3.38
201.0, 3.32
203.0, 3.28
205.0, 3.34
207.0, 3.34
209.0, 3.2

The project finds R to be 0.94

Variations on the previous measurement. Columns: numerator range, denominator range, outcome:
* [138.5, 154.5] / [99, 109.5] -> 0.86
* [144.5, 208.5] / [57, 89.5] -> 0.77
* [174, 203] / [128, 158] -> 1.01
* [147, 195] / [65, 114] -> 0.82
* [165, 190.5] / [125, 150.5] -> 1.01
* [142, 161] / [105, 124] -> 0.88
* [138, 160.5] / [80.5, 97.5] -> 0.78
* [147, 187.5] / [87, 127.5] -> 0.90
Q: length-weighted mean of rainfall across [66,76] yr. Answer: 4.48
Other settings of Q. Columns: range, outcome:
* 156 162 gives 3.35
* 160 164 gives 3.52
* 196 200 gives 3.34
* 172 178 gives 3.6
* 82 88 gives 4.39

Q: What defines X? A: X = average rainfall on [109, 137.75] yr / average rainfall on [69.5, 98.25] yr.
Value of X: 0.84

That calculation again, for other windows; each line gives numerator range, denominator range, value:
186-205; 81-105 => 0.82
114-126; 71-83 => 0.80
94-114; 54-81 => 0.87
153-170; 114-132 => 0.92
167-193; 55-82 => 0.80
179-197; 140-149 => 1.02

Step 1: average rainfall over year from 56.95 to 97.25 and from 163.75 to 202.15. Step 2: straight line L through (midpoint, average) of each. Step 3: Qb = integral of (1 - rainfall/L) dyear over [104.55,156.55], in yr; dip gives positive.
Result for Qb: 4.83 yr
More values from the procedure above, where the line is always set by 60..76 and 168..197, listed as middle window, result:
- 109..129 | 1.51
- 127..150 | 2.15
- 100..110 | 0.64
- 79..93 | -0.32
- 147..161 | 1.87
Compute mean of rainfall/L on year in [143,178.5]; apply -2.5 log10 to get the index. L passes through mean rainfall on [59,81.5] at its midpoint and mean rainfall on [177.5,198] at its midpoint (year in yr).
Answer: 0.07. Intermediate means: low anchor 4.47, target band 3.44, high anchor 3.46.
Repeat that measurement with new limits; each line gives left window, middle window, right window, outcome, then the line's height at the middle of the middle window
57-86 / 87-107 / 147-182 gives 0.05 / 4.17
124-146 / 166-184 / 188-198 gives -0.06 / 3.44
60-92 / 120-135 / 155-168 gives 0.04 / 3.82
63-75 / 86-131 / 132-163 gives 0.01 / 3.9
